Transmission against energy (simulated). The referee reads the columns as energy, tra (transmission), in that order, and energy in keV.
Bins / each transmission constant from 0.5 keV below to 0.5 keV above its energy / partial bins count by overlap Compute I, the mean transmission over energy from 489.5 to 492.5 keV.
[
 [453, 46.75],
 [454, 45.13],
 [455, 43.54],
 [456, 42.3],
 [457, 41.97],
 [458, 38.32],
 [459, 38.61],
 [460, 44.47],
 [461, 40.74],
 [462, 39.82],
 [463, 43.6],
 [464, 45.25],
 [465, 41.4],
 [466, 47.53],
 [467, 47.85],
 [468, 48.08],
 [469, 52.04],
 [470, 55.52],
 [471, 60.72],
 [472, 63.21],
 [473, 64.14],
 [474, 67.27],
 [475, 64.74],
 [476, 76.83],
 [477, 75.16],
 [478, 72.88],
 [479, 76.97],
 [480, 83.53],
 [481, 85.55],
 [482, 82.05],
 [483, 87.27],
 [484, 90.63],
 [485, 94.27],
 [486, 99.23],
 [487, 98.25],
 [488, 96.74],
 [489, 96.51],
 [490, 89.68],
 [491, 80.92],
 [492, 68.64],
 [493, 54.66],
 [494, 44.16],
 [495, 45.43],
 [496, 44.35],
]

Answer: 79.7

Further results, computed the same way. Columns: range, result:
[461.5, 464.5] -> 42.9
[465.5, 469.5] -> 48.9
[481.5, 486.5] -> 90.7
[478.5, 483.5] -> 83.1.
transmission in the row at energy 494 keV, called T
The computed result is 44.16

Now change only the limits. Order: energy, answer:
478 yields 72.88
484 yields 90.63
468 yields 48.08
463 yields 43.6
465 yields 41.4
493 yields 54.66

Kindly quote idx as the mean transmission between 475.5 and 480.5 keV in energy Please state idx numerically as 77.1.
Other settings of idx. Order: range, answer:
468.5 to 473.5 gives 59.1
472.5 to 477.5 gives 69.6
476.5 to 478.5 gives 74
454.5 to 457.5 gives 42.6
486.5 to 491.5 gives 92.4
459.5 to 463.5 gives 42.2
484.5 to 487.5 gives 97.2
